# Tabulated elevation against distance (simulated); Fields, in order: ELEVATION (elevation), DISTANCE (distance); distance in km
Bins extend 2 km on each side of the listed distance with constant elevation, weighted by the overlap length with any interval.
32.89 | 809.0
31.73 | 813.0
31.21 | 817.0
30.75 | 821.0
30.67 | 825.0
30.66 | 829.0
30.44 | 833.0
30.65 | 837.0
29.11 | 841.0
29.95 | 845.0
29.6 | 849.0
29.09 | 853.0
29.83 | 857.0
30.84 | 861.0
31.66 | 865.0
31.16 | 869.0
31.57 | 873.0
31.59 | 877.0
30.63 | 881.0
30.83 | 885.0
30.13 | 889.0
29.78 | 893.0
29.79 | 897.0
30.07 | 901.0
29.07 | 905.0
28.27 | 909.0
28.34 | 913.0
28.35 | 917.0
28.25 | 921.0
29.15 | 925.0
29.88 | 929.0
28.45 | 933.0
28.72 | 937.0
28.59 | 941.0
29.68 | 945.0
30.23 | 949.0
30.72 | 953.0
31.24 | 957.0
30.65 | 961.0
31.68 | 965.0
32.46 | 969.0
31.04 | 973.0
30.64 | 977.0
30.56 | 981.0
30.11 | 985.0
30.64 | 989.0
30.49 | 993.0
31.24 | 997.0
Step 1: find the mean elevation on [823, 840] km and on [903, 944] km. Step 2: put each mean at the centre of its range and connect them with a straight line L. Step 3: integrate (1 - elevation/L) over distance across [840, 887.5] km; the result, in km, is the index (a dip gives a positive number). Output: -1.00 km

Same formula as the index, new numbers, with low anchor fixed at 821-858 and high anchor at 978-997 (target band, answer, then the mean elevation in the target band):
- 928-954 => 0.8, 29.4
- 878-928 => 1.3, 29.4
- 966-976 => -0.4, 31.6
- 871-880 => -0.4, 31.5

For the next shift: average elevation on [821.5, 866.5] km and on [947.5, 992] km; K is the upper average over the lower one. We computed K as 1.02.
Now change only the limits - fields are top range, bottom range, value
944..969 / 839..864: 1.04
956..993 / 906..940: 1.08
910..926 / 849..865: 0.95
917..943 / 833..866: 0.96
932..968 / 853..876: 0.98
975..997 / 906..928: 1.07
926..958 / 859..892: 0.96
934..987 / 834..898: 1.00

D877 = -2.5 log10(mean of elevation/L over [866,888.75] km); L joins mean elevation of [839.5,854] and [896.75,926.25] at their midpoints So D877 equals -0.07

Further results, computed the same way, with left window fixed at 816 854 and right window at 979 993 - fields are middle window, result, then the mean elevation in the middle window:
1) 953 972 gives -0.03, 31.4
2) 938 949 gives 0.04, 29.3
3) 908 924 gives 0.07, 28.4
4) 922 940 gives 0.05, 29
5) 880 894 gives 0.00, 30.4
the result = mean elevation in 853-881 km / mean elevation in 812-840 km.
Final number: 1.0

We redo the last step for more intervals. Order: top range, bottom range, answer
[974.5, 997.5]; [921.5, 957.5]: 1.04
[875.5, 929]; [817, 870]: 0.97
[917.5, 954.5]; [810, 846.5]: 0.95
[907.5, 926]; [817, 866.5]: 0.94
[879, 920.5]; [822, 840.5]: 0.97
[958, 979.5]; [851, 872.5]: 1.02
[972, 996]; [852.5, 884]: 0.99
